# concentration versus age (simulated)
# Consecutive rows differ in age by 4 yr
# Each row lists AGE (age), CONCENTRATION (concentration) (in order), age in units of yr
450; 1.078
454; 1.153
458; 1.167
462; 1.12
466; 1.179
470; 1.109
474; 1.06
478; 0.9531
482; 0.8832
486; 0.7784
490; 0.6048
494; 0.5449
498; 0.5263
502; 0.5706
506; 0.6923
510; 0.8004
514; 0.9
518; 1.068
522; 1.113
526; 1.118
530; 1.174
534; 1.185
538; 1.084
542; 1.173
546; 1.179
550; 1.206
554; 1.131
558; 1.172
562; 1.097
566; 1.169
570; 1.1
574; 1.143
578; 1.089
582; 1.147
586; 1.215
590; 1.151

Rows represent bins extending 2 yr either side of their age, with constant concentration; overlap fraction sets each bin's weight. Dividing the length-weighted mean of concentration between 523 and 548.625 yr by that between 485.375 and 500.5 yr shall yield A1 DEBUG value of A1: 1.93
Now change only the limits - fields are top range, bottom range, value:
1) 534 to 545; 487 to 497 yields 1.94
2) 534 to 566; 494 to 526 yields 1.42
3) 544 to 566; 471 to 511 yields 1.55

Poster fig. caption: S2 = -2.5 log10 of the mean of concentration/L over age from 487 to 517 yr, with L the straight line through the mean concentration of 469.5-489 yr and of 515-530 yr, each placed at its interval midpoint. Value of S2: 0.44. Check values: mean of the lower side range 0.927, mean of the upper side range 1.1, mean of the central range 0.68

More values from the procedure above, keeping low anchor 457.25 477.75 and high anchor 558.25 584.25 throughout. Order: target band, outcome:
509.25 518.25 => 0.22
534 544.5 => -0.02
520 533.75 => -0.02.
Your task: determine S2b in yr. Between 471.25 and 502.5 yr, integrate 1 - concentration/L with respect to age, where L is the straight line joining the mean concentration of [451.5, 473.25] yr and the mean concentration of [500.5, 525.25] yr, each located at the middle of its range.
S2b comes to 8.1 yr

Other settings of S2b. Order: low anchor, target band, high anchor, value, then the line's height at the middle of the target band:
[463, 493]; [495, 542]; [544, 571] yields 5.34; 1.04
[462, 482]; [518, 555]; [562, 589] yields -1.23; 1.11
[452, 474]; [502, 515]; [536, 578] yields 4.39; 1.14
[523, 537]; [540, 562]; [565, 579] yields -0.54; 1.14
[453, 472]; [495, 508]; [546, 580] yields 6.26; 1.14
